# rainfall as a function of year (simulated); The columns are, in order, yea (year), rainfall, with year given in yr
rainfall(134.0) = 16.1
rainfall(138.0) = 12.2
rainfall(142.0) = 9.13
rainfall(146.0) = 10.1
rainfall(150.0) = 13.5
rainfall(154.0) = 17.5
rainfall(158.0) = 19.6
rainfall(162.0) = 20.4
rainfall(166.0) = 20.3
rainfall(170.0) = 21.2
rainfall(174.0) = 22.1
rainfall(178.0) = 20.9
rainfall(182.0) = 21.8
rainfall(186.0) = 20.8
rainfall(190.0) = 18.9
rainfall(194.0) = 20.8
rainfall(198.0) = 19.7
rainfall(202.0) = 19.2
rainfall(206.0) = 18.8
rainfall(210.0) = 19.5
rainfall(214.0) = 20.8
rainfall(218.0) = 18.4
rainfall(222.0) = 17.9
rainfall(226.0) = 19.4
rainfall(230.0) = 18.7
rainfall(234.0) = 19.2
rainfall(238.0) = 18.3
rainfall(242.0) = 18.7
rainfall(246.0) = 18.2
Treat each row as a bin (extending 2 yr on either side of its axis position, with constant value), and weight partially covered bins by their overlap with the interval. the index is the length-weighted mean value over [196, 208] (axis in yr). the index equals 19.2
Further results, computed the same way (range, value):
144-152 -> 11.8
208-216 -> 20.1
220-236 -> 18.8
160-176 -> 21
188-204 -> 19.6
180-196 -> 20.6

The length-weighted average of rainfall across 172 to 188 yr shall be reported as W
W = 21.4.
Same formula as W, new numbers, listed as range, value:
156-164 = 20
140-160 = 14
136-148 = 10.5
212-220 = 19.6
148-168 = 18.3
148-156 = 15.5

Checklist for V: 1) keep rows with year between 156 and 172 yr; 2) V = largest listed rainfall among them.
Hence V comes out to 21.2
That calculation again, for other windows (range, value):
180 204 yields 21.8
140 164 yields 20.4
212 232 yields 20.8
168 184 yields 22.1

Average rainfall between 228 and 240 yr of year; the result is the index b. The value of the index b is 18.7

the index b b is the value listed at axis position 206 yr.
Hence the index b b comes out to 18.8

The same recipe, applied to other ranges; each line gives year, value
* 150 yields 13.5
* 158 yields 19.6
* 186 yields 20.8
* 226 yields 19.4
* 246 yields 18.2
